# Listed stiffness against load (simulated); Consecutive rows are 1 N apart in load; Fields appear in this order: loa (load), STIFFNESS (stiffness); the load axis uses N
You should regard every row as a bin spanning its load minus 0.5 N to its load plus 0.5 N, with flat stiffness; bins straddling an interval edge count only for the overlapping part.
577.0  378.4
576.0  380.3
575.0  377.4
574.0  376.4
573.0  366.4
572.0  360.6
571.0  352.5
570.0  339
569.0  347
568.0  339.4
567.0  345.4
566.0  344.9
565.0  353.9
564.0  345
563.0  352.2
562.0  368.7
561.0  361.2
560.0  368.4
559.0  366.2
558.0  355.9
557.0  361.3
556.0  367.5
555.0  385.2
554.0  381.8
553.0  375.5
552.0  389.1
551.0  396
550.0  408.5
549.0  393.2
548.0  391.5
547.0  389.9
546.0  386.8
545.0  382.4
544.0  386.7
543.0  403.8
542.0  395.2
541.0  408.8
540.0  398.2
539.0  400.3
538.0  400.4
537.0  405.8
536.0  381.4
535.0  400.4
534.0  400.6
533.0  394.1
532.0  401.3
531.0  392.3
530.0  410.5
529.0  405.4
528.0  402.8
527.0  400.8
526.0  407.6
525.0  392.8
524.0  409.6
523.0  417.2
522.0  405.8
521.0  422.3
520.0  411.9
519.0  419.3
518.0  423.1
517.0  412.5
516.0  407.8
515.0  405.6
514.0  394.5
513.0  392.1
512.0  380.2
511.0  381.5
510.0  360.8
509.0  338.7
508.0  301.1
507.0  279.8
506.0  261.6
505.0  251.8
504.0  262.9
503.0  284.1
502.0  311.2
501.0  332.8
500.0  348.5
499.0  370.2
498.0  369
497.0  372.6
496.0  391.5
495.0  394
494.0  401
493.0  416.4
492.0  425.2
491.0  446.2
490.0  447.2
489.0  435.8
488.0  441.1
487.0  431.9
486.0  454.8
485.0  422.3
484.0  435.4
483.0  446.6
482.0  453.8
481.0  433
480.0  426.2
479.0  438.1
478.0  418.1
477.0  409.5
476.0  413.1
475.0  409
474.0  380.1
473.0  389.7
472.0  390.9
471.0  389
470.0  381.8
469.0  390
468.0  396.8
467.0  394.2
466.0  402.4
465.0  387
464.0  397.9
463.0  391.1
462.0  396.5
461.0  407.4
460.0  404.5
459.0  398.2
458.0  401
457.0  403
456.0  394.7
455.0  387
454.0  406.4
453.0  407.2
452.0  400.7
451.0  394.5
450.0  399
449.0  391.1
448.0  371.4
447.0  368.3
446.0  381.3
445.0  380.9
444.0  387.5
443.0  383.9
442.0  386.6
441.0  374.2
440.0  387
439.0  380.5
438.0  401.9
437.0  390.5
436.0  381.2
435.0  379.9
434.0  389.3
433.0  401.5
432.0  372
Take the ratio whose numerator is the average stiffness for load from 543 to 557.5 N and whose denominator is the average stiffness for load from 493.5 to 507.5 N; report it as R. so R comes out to 1.2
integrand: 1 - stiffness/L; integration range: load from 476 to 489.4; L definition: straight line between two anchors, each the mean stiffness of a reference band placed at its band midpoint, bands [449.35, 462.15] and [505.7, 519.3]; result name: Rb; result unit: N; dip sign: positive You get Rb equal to -1.7 N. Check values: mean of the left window 400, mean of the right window 369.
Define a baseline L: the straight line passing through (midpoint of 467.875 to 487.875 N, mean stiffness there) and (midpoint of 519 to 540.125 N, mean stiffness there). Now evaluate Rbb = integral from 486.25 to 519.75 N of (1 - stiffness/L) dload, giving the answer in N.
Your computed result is 3.0 N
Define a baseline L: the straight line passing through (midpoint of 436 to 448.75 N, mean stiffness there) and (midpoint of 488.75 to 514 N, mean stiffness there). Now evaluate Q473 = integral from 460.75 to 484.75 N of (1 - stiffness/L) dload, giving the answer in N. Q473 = -2.4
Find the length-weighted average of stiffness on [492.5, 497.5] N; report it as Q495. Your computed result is 395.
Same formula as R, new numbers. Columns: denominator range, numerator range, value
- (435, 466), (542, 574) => 0.95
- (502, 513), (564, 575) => 1.13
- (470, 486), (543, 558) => 0.92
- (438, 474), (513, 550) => 1.03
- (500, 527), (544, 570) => 1.01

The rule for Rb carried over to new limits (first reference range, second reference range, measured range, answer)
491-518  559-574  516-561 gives -4.9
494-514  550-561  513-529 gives -2.6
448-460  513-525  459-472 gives 0.2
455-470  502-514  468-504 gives -4.4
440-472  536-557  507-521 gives 0.3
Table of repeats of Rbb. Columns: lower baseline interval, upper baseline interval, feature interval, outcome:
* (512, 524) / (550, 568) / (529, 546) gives -0.4 N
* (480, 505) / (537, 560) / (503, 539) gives 1.0 N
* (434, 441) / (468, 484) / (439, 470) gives 0.4 N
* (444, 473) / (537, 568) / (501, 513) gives 2.2 N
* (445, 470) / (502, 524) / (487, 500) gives -1.2 N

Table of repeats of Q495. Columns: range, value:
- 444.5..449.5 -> 379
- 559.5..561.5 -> 365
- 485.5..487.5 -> 443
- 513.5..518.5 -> 409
